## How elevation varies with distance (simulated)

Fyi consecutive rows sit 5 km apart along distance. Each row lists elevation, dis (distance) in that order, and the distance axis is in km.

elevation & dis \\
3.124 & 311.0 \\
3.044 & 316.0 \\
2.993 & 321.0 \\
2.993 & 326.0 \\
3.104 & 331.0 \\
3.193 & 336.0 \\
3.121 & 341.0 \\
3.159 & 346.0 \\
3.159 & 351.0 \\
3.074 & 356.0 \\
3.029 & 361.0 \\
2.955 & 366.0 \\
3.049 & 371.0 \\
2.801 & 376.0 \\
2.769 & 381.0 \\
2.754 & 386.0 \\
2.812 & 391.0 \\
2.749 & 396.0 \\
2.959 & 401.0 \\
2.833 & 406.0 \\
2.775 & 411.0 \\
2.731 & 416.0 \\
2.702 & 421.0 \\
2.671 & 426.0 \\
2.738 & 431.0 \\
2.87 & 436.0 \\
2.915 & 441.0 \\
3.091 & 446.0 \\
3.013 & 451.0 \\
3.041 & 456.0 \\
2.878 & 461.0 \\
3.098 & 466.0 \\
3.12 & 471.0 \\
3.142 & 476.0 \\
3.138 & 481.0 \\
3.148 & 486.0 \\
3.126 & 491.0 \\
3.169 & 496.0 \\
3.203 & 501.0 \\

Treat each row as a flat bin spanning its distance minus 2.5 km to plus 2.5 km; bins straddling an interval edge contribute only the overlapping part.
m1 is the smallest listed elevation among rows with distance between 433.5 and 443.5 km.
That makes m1 2.87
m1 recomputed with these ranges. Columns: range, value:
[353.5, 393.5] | 2.754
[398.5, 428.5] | 2.671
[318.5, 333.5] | 2.993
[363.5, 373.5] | 2.955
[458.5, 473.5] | 2.878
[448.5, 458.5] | 3.013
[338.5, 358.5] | 3.074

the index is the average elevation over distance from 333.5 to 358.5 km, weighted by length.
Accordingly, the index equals 3.14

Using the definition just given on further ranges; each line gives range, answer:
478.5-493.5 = 3.14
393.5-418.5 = 2.81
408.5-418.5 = 2.75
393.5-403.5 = 2.85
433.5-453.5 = 2.97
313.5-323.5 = 3.02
